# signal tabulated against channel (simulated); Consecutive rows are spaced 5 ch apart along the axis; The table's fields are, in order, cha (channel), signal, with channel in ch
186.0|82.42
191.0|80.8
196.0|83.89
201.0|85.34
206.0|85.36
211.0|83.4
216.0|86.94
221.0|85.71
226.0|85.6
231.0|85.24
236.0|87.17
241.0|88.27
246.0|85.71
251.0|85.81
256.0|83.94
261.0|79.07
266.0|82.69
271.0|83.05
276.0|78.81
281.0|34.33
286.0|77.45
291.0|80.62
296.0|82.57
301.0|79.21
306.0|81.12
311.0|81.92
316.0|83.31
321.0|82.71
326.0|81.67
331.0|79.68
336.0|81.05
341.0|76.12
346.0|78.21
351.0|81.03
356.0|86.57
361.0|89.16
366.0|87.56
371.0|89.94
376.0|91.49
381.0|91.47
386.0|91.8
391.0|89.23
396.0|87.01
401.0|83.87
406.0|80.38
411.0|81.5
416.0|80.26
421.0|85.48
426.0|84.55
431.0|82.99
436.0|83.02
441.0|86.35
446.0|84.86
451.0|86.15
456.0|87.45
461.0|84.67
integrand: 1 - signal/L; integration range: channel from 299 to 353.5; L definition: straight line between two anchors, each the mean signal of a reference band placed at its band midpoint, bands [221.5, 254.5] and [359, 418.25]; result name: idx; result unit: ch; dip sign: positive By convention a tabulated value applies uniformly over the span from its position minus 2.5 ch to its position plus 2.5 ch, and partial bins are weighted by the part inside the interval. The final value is 3.8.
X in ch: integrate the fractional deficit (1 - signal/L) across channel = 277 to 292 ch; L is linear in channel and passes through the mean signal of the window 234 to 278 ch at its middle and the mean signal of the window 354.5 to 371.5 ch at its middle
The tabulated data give 3.7 ch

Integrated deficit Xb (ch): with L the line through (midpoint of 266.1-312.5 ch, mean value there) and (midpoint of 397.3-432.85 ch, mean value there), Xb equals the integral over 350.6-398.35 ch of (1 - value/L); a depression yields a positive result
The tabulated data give -4.9 ch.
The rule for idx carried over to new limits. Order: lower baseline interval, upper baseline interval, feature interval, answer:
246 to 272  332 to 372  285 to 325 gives 0.9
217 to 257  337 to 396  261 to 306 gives 5.6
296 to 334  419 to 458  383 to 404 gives -1.0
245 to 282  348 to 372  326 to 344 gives 1.1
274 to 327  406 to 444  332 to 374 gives -2.2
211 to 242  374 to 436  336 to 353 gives 1.4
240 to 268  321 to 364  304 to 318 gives 0.1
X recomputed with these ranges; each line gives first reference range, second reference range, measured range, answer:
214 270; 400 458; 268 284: 3.5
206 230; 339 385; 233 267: 0.3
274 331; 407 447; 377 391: -1.7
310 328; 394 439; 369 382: -1.3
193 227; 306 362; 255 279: 0.9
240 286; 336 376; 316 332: 0.0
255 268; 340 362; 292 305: 0.2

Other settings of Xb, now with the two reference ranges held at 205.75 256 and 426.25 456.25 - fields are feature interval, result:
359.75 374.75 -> -0.7 ch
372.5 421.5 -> -0.7 ch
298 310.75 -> 0.7 ch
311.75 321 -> 0.3 ch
